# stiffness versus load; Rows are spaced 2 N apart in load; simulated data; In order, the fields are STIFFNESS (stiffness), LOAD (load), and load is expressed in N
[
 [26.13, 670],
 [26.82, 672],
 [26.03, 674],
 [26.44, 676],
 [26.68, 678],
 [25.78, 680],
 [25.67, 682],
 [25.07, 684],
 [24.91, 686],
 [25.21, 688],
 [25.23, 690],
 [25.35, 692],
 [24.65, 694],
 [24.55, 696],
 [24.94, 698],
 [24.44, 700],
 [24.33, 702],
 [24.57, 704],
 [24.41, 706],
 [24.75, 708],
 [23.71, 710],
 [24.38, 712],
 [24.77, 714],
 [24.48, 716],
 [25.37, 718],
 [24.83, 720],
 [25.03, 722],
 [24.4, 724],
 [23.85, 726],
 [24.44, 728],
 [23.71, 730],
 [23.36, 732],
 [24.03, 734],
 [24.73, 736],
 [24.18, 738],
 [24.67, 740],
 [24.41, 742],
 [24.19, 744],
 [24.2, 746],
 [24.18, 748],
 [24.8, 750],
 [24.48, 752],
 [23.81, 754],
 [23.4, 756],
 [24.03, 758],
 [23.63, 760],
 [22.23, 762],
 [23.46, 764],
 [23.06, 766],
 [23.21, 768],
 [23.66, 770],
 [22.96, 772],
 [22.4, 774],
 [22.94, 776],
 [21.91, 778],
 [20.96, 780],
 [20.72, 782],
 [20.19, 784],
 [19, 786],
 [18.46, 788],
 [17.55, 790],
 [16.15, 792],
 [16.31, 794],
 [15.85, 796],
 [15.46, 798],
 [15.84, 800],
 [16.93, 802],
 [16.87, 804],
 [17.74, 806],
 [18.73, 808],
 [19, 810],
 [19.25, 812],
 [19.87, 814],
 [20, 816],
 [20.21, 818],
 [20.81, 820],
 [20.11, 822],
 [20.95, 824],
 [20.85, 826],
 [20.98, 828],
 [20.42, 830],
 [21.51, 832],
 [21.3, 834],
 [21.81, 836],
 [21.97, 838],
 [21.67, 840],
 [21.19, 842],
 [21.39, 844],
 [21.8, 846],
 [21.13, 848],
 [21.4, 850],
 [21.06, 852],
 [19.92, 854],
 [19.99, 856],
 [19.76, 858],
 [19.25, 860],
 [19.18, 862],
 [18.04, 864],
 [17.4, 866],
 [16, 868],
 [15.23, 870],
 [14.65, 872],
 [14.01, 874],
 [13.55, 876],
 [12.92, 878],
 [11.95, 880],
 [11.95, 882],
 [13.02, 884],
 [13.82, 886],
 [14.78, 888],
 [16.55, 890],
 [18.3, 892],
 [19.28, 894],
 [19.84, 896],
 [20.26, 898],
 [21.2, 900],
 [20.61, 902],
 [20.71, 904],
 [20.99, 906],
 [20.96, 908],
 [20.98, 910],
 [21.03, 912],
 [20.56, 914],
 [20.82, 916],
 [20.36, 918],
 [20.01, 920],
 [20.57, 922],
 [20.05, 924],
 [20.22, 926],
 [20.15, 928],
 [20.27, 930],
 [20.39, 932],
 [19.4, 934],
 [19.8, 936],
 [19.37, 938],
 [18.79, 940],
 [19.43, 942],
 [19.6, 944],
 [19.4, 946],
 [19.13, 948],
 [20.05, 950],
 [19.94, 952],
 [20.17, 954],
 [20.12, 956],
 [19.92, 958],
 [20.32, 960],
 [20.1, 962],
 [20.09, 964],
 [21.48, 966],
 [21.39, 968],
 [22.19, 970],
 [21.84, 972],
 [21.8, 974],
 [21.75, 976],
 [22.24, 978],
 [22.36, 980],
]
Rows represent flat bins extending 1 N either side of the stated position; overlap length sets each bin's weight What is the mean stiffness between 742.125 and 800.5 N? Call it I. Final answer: 21.4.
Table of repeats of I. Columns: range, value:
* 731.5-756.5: 24.2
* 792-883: 18.6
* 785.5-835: 18.8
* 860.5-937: 18.2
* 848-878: 17.8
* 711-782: 23.8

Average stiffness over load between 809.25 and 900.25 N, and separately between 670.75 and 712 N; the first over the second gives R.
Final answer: 0.7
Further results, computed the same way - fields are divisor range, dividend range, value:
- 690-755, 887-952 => 0.81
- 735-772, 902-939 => 0.85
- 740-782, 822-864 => 0.89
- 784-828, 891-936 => 1.10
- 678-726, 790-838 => 0.77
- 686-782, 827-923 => 0.79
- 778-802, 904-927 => 1.14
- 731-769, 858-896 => 0.66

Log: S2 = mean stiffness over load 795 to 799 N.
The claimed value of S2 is 15.7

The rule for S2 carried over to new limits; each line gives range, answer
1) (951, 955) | 20.1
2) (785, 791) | 18.3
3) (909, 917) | 20.8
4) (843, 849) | 21.4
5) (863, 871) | 16.7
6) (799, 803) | 16.4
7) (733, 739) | 24.3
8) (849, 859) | 20.4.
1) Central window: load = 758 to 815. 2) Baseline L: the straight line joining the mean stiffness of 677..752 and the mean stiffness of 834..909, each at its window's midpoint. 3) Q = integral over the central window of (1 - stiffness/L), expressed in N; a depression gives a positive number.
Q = 5.1 N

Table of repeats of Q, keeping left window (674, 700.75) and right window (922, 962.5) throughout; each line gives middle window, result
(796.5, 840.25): 5.7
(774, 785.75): 1.0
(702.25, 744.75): 0.3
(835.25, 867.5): 2.2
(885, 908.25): 2.2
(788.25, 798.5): 2.9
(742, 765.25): 0.0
